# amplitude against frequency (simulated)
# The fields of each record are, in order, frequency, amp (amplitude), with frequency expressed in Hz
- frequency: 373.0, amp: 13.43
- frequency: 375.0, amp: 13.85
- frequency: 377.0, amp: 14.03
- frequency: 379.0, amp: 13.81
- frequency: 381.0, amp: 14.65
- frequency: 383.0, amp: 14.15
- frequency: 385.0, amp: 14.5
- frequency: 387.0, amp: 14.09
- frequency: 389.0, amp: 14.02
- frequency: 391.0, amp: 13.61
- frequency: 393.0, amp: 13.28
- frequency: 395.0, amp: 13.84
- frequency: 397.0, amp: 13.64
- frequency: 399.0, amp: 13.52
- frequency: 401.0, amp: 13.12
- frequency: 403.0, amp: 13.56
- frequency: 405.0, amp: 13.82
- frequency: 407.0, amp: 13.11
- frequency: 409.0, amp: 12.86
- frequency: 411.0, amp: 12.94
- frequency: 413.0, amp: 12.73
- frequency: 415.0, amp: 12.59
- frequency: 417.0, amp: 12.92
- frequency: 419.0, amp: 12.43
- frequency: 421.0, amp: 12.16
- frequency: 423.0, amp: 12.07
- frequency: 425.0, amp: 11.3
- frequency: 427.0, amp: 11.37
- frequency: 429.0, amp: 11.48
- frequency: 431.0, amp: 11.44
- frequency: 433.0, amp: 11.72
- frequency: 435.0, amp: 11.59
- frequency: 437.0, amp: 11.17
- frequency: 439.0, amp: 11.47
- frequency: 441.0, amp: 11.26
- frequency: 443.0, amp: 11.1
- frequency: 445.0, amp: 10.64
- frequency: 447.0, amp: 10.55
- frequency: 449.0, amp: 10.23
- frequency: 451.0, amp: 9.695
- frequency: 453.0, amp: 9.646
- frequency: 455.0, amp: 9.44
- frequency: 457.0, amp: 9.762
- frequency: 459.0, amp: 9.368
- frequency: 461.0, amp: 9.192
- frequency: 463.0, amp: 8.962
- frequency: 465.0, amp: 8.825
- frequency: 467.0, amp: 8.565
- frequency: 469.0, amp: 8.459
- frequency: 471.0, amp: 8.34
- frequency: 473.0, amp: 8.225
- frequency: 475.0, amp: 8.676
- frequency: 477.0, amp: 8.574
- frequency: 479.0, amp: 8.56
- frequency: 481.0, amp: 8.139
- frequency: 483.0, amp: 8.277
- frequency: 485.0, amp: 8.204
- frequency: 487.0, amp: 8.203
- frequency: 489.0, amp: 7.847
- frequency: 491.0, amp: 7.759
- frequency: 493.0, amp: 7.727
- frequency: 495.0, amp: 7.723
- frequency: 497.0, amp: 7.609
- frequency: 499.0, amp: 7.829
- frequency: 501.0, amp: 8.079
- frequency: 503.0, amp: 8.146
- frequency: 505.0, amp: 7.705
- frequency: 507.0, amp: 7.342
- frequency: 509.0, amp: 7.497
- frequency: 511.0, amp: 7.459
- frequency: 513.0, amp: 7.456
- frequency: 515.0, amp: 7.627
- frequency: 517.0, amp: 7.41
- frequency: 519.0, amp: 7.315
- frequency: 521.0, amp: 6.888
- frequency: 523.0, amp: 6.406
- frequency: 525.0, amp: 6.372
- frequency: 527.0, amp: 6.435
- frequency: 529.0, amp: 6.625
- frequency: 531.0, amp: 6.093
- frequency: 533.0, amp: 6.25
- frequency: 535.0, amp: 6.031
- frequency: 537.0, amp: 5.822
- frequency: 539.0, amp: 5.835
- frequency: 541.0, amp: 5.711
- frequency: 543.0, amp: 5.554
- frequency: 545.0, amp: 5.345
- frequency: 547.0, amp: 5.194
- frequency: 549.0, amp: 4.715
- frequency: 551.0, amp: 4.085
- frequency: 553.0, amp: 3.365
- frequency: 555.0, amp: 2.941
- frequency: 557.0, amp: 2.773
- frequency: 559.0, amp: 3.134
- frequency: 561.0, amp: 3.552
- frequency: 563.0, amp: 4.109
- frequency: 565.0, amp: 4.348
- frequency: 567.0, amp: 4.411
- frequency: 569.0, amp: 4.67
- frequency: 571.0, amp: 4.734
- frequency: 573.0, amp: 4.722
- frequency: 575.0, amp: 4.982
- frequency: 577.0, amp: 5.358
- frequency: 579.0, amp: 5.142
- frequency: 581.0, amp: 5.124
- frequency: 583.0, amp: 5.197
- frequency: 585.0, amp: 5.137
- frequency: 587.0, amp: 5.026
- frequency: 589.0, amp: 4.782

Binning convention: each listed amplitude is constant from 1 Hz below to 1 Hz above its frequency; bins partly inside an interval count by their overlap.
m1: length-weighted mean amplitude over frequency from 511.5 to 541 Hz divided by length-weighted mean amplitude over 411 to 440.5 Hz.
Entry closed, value 0.55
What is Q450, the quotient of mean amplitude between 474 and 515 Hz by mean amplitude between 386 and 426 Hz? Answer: 0.6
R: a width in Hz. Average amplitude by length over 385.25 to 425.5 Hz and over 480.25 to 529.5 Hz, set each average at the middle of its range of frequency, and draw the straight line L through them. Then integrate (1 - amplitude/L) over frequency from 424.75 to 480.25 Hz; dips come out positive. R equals 2.9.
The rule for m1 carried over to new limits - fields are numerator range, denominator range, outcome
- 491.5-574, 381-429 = 0.45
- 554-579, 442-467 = 0.43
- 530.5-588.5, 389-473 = 0.42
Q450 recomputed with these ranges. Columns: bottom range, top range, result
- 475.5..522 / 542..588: 0.58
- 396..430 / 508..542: 0.53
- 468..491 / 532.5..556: 0.61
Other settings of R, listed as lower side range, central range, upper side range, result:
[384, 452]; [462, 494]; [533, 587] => 2.76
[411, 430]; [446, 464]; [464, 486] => 0.29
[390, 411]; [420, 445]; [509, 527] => 0.45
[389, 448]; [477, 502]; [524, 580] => 1.14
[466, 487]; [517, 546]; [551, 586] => -1.27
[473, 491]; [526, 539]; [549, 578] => -1.12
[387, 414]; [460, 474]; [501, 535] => 1.67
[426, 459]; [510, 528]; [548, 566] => -3.05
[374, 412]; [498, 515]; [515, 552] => -0.38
